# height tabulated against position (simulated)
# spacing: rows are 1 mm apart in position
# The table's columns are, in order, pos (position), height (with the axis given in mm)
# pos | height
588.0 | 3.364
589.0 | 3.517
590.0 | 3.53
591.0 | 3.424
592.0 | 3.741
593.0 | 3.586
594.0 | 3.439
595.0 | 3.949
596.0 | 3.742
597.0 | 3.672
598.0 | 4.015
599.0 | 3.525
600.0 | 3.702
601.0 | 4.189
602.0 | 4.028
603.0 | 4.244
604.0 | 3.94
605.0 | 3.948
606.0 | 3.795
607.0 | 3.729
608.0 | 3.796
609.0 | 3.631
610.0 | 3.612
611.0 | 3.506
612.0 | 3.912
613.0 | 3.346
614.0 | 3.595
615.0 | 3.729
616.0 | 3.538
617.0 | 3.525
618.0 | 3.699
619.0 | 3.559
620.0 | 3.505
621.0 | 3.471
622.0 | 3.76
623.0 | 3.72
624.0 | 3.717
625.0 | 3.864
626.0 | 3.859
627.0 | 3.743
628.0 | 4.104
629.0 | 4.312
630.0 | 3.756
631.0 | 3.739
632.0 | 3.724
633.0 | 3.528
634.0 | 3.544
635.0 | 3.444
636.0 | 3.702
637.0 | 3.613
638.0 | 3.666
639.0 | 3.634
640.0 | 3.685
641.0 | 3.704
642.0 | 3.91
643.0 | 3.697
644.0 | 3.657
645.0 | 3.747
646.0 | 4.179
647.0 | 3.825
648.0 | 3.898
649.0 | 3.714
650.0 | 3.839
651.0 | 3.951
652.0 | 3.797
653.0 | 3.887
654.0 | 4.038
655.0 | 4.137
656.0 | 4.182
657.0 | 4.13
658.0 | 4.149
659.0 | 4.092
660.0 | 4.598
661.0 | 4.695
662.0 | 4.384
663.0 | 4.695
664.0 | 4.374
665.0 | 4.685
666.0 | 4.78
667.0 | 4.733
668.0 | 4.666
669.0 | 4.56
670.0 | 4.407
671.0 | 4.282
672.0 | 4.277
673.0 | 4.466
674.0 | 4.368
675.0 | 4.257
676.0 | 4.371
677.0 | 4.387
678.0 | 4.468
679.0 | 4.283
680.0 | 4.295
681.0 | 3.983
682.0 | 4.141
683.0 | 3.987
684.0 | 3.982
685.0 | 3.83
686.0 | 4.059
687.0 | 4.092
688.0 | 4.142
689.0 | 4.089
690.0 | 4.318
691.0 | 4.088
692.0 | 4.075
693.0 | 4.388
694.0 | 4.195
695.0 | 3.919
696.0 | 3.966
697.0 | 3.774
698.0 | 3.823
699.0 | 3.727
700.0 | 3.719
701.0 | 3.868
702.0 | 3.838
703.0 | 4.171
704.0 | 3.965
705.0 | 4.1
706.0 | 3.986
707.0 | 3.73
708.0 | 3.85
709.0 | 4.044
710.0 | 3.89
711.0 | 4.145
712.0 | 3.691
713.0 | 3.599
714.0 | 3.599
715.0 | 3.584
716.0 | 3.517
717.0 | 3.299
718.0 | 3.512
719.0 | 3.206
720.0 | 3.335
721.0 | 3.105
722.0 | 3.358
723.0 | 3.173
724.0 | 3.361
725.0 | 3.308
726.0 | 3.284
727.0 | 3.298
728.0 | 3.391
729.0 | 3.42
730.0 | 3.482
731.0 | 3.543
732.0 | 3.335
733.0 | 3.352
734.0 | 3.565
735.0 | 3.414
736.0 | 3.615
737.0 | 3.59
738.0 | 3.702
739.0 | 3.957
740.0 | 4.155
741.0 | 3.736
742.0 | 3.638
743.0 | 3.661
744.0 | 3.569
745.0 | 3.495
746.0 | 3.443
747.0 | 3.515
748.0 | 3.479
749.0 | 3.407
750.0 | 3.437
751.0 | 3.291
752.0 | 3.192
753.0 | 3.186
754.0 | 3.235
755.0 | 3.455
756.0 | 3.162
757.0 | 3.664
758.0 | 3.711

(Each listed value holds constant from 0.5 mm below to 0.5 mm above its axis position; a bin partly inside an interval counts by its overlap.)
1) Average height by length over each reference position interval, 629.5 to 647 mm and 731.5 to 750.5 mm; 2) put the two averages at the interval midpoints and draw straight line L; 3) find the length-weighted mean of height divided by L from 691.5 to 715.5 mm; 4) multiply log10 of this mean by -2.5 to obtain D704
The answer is -0.08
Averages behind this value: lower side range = 3.71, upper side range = 3.58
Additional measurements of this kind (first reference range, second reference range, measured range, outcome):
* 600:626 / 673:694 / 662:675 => -0.11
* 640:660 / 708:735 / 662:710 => -0.13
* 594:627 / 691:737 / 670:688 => -0.14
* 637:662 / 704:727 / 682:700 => -0.09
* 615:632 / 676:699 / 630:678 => -0.04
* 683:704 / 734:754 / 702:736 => 0.06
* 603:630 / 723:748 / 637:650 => -0.02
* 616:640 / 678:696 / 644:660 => -0.03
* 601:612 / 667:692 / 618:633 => 0.05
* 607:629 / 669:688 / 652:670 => -0.08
